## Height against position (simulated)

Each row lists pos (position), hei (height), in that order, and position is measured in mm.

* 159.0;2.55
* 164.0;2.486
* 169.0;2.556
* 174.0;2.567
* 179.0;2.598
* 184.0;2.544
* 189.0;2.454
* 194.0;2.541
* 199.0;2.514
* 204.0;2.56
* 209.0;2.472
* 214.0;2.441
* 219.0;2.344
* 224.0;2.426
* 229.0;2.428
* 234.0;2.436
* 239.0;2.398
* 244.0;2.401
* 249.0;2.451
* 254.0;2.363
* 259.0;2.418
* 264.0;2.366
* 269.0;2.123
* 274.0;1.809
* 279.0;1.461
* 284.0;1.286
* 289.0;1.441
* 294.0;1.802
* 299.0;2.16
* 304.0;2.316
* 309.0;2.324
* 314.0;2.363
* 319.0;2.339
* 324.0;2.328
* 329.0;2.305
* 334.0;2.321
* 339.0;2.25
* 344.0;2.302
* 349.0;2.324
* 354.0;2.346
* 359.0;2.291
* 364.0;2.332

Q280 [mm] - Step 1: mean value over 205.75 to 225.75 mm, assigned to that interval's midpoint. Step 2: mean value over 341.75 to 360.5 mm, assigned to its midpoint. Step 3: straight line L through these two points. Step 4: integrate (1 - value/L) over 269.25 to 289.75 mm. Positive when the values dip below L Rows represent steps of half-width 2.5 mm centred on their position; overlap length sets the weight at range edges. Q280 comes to 6.9 mm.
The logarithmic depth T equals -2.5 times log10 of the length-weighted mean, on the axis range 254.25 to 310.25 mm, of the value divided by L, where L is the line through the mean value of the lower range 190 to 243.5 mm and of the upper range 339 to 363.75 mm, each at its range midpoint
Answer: 0.21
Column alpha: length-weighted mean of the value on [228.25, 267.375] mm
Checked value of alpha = 2.4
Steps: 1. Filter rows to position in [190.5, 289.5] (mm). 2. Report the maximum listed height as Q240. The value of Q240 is 2.56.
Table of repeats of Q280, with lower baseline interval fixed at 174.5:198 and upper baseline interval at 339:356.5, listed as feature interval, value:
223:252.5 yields 0.5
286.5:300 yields 3.5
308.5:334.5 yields 0.2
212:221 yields 0.4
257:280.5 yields 3.6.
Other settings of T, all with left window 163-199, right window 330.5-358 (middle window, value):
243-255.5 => 0.014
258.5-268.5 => 0.040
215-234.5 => 0.029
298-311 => 0.040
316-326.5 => 0.002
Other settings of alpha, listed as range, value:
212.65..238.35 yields 2.41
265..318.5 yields 1.94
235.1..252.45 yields 2.42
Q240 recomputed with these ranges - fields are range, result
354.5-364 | 2.332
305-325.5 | 2.363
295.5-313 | 2.324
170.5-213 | 2.598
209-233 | 2.472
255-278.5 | 2.418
